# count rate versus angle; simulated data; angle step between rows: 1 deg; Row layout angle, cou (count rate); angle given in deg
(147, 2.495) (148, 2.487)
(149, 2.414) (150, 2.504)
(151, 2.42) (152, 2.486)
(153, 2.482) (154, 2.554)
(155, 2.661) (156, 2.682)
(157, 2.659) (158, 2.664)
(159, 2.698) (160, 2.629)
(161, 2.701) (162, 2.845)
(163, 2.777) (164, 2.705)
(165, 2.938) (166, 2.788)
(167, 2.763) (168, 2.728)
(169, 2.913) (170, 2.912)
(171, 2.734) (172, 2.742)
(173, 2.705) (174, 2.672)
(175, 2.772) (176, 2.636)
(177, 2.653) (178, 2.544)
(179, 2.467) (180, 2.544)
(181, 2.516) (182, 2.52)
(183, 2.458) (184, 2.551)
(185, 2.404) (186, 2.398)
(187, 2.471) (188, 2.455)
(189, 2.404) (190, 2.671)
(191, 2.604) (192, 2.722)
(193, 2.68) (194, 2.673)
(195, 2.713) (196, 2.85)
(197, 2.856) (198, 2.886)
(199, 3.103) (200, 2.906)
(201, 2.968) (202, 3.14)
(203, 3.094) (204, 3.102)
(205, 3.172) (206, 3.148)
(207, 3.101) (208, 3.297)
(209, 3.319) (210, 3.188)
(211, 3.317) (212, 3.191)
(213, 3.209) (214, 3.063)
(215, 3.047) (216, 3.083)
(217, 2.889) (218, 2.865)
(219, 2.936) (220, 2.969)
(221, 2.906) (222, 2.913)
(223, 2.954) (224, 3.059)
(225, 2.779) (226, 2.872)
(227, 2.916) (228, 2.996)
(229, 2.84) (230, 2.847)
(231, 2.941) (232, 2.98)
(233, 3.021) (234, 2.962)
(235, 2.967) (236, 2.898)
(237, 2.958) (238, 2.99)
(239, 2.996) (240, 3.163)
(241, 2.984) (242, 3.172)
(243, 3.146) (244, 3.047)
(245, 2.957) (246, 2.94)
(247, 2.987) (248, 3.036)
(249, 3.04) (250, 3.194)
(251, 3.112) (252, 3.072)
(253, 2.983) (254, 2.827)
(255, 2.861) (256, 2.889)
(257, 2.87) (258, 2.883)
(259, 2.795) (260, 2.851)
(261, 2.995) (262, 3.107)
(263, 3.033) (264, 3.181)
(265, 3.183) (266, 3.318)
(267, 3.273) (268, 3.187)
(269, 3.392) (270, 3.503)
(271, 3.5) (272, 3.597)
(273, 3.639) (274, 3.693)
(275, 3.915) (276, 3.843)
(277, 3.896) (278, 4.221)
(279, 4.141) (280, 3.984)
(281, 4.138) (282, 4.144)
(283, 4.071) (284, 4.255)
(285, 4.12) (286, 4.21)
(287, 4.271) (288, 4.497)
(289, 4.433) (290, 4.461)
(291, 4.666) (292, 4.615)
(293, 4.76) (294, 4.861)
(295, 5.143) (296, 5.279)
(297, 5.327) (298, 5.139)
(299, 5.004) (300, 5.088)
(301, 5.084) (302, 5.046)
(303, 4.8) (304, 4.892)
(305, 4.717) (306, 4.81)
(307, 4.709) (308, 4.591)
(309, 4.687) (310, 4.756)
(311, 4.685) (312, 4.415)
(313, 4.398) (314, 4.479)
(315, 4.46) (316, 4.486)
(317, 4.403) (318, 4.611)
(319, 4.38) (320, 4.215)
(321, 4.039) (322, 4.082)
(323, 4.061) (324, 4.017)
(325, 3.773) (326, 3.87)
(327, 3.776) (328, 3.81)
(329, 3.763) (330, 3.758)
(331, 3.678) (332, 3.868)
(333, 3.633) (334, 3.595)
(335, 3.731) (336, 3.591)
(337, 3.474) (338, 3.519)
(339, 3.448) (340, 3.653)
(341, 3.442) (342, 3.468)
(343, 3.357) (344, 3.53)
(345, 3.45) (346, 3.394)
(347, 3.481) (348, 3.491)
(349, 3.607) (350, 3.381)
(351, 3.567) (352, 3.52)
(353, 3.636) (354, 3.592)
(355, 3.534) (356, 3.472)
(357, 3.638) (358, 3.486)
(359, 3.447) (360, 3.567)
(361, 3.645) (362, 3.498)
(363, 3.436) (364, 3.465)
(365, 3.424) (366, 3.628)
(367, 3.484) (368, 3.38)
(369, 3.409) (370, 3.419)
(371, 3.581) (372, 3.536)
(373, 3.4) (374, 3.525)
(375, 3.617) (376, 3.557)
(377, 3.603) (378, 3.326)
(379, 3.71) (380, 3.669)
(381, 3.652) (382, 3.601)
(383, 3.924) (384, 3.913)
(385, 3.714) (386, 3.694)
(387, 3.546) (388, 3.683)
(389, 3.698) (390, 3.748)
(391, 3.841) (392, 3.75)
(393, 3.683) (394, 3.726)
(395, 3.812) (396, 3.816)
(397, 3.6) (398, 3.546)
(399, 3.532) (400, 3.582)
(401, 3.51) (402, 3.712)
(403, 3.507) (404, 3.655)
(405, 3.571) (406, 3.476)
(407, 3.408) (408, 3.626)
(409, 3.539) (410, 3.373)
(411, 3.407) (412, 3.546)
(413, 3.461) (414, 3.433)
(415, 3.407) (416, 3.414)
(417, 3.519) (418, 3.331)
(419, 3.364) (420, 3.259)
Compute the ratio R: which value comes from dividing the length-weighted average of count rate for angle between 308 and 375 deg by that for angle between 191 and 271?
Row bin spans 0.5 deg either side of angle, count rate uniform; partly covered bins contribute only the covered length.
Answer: 1.25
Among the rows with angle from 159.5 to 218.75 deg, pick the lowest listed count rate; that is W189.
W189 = 2.398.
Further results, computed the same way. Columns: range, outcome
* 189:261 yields 2.404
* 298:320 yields 4.215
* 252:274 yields 2.795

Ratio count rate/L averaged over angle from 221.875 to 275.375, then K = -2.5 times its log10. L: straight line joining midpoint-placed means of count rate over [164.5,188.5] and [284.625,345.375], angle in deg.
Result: 0.14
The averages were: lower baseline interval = 2.64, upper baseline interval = 4.28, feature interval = 3.08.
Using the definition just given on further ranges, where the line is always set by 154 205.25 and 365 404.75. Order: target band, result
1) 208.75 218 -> -0.09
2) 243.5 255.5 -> 0.01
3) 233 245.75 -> -0.01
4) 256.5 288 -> -0.15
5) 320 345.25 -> -0.10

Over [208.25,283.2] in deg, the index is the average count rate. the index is 3.18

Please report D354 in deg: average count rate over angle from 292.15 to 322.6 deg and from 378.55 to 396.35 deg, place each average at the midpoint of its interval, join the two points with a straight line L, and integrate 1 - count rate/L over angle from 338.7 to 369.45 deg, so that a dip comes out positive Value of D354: 4.7 deg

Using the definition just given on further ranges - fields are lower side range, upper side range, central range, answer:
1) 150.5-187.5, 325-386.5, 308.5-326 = -4.94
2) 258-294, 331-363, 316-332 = -1.77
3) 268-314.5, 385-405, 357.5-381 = 2.04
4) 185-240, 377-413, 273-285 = -3.13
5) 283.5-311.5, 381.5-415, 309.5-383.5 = 8.32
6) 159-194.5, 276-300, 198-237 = 3.42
